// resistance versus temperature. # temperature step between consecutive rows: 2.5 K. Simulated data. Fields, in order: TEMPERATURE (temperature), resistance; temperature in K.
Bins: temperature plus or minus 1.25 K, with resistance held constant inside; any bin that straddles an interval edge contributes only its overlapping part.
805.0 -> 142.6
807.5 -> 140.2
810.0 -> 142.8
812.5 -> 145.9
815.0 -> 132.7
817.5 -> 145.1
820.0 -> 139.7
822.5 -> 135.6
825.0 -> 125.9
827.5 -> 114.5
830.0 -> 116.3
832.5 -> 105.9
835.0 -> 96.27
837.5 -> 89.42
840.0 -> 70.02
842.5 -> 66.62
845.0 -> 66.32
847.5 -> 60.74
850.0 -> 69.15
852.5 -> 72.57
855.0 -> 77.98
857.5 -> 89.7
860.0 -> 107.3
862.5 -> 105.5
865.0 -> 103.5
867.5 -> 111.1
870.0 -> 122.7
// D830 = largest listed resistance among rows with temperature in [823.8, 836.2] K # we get 125.9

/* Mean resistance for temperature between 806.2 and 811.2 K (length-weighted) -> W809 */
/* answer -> 141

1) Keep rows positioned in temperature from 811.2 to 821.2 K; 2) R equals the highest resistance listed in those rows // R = 145.9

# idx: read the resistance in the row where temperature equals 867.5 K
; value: 111.1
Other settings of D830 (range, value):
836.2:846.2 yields 89.42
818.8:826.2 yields 139.7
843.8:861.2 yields 107.3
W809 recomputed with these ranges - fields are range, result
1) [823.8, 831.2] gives 119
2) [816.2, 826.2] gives 137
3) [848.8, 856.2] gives 73.2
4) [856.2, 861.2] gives 98.2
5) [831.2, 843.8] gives 85.7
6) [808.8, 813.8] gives 144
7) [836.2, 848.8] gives 70.7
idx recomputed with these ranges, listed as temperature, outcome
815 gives 132.7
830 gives 116.3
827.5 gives 114.5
